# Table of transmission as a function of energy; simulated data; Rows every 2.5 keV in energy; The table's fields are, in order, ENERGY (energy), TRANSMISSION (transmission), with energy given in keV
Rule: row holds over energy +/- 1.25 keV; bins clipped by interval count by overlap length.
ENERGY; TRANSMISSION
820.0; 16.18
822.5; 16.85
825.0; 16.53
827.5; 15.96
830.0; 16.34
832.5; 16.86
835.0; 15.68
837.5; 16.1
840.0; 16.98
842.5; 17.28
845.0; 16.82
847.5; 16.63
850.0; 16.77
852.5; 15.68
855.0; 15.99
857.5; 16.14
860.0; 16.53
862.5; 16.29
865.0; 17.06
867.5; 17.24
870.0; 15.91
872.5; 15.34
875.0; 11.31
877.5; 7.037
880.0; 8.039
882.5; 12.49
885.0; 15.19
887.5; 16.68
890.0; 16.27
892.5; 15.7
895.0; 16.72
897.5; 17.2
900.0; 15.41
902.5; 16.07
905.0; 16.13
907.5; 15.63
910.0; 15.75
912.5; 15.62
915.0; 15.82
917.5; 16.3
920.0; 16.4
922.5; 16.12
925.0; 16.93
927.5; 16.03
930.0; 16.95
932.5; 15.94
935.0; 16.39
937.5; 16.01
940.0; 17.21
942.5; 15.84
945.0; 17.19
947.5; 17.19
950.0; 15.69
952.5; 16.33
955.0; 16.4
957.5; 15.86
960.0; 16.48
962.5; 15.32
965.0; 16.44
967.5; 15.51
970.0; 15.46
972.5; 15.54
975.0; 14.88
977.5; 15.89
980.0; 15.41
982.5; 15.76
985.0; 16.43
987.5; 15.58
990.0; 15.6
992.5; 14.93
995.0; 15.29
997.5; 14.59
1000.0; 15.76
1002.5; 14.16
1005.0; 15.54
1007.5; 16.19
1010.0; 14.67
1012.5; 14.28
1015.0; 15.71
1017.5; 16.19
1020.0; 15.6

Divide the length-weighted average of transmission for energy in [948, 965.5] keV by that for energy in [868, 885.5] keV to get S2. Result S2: 1.31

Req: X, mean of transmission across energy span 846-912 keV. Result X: 15.2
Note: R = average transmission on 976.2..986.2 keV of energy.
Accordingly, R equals 15.9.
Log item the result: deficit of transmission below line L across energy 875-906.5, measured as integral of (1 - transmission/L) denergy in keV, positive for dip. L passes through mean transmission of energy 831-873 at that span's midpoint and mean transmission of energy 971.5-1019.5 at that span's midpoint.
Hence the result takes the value 3.6 keV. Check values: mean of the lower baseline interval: 16.4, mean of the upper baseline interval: 15.4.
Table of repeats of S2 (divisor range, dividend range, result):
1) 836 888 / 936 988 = 1.06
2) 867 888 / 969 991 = 1.20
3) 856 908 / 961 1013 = 1.03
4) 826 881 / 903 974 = 1.05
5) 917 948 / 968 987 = 0.95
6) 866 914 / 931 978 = 1.09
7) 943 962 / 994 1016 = 0.92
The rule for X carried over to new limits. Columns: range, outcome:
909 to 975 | 16.2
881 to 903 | 15.6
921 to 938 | 16.4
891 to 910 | 16.1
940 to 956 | 16.5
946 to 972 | 16.1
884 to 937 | 16.2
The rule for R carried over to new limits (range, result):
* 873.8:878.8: 9.14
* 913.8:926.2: 16.3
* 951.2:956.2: 16.4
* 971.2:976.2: 15.2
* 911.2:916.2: 15.7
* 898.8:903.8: 15.7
